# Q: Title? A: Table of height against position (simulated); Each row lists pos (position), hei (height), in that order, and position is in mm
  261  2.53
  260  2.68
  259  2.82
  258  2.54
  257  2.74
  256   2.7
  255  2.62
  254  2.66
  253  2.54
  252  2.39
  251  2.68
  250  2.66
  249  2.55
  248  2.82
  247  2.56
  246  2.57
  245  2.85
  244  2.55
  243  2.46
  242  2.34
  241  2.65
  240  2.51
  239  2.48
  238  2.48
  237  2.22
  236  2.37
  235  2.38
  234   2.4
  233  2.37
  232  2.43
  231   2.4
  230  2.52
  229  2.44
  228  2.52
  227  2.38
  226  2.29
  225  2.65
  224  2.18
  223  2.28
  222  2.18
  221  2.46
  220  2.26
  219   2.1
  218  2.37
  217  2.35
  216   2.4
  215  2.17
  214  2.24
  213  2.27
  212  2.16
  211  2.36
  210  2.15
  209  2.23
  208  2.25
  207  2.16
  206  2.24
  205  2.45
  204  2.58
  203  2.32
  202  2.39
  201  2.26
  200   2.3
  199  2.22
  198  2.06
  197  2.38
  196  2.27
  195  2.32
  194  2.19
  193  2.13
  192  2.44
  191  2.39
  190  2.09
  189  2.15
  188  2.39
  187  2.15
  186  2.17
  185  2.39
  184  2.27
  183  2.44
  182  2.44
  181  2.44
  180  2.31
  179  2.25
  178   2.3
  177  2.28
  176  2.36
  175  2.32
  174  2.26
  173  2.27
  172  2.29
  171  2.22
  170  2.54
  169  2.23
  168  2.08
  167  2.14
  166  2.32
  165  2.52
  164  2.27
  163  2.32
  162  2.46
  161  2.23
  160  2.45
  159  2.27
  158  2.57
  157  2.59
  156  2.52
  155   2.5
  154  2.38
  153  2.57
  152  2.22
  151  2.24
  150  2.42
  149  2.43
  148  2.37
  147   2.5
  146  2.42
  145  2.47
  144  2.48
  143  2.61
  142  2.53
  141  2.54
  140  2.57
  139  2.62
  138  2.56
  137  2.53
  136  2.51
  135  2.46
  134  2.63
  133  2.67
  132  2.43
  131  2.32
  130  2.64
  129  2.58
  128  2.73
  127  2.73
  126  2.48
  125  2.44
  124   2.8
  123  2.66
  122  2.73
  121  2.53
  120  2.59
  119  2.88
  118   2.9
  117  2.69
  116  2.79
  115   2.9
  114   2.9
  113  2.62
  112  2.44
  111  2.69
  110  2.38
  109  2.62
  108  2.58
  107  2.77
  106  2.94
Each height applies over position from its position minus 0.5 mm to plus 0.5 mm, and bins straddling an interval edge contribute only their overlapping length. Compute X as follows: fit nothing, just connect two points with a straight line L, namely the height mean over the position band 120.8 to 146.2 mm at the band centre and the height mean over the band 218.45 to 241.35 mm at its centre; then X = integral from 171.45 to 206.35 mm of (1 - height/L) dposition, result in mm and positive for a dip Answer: 2.3 mm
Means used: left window 2.57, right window 2.39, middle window 2.3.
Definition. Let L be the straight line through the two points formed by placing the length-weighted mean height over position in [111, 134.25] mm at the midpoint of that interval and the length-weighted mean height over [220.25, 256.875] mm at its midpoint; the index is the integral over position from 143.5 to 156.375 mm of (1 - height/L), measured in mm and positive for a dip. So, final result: 1.0 mm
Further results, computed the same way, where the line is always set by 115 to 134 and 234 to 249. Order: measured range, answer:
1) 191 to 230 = 3.8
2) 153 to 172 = 1.7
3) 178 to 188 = 1.0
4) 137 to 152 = 0.9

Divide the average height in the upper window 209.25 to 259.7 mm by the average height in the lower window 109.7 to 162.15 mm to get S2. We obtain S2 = 1.0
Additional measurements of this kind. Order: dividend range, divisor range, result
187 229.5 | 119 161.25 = 0.91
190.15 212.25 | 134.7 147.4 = 0.90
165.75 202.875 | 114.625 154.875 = 0.89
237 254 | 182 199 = 1.13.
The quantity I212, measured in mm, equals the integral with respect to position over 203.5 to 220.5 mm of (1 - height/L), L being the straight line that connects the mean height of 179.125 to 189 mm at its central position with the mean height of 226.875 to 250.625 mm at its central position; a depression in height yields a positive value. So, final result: 0.9 mm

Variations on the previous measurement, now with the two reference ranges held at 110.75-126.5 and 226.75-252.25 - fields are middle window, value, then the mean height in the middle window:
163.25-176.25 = 1.58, 2.29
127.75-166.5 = 2.56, 2.47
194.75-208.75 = 1.43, 2.3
